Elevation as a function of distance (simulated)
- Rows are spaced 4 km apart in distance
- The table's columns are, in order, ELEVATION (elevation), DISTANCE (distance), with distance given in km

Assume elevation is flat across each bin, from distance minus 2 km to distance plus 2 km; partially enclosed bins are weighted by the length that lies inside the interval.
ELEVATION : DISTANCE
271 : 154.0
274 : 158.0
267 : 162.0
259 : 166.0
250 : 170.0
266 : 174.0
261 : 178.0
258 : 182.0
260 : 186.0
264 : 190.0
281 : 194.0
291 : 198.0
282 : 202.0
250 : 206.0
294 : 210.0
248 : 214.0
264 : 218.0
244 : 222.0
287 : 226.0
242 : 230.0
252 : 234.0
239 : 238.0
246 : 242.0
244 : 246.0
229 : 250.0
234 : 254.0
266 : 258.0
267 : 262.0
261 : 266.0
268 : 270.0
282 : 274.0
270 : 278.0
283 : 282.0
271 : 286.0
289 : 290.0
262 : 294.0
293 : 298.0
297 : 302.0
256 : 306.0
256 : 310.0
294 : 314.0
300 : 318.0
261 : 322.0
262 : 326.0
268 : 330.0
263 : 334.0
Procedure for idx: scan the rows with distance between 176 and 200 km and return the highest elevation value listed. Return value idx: 291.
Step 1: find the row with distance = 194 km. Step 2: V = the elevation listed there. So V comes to 281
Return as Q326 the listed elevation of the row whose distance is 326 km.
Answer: 262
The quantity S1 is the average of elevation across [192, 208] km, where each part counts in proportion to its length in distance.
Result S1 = 276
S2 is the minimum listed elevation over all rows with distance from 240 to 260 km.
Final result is 229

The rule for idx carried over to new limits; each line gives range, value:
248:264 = 267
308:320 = 300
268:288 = 283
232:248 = 252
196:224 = 294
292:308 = 297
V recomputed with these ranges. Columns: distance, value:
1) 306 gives 256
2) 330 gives 268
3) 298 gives 293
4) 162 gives 267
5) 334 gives 263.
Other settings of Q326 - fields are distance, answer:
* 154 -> 271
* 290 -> 289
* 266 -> 261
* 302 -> 297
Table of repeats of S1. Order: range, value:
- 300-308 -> 276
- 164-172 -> 254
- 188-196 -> 272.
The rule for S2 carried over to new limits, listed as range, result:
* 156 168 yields 259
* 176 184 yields 258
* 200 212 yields 250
